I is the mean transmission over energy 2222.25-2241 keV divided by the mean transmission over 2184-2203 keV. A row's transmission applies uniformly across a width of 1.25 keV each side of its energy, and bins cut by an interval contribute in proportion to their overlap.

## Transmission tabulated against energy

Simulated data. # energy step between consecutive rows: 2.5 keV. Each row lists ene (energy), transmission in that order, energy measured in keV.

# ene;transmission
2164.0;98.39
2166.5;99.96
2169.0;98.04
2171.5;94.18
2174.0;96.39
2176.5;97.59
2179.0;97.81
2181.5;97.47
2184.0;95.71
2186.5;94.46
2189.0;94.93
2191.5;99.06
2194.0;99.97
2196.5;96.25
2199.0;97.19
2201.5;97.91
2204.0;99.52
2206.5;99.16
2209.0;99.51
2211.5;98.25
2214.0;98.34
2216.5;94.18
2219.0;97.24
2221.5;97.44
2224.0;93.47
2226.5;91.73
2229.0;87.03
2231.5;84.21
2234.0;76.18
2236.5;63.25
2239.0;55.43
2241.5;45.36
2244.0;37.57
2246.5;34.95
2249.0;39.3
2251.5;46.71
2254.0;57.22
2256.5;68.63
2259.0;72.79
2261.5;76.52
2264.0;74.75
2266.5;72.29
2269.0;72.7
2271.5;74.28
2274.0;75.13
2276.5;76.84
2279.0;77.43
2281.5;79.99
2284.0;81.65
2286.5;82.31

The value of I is 0.8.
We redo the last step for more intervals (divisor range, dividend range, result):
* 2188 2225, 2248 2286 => 0.72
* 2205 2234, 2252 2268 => 0.74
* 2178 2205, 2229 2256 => 0.58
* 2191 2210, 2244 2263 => 0.56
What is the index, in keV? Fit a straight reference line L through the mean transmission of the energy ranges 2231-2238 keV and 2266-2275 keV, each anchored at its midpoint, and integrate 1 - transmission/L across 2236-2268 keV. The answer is 7.0 keV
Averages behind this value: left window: 72.8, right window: 73.7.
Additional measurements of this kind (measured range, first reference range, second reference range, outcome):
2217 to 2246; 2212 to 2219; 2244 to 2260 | 1.4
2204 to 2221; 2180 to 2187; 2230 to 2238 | -2.9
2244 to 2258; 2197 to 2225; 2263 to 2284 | 5.8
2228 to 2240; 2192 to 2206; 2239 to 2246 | -4.2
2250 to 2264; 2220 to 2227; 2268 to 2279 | 2.8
